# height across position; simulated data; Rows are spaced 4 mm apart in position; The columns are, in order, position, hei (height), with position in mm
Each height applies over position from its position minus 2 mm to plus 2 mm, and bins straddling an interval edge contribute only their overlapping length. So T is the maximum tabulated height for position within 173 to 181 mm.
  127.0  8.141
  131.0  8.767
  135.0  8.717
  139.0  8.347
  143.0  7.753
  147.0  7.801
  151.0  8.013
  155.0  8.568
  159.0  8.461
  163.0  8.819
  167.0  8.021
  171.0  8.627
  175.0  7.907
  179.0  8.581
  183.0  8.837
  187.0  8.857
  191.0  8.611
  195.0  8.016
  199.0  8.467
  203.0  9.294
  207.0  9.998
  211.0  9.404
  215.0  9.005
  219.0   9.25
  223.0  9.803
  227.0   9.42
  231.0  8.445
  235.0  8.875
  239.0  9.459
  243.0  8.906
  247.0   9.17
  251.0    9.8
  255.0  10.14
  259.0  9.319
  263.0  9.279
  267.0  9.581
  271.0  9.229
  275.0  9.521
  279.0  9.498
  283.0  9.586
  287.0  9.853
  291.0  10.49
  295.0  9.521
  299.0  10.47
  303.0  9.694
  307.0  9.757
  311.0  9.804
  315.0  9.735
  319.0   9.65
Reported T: 8.581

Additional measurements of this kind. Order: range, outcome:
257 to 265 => 9.319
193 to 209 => 9.998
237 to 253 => 9.8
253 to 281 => 10.14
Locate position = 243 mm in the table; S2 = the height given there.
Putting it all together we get 8.906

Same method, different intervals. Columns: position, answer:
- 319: 9.65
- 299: 10.47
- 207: 9.998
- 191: 8.611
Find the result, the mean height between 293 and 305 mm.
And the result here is 9.9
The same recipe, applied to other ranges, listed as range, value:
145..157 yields 8.13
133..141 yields 8.53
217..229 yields 9.49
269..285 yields 9.46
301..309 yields 9.73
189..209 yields 8.88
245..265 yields 9.54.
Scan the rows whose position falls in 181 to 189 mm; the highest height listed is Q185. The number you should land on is 8.857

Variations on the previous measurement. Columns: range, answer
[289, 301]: 10.49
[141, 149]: 7.801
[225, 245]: 9.459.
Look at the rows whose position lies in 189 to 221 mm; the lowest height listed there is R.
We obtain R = 8.016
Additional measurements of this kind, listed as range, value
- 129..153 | 7.753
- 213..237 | 8.445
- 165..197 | 7.907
